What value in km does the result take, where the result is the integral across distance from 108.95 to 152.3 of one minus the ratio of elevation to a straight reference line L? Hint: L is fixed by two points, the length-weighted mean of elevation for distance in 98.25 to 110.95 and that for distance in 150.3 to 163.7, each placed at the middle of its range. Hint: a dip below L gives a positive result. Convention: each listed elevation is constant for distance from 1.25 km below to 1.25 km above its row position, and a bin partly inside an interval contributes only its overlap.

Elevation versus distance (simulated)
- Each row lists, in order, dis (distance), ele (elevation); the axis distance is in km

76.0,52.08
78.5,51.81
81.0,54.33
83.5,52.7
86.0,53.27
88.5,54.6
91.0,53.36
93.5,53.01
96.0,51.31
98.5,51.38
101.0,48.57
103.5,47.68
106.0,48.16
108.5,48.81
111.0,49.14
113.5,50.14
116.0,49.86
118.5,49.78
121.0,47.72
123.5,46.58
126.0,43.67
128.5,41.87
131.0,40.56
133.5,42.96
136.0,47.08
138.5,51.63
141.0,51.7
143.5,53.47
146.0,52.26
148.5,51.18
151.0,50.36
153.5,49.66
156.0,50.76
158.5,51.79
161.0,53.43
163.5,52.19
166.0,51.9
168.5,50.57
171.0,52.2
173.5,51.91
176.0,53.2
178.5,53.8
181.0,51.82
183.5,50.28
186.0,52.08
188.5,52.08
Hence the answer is 1.6 km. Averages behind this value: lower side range 48.7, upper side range 51.3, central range 48.2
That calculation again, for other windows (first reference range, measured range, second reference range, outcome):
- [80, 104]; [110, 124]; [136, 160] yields 0.7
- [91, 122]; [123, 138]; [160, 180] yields 2.0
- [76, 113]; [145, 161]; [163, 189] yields 0.2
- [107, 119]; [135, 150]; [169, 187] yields -0.2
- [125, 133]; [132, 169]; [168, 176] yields -2.9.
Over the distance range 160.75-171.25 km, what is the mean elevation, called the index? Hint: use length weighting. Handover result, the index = 51.9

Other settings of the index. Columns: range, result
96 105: 49.5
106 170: 49.2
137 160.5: 51.4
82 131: 49.4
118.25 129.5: 45.7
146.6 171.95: 51.4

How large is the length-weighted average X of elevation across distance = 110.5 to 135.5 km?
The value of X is 46.2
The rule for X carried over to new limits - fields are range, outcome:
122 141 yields 45.4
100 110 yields 48.3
